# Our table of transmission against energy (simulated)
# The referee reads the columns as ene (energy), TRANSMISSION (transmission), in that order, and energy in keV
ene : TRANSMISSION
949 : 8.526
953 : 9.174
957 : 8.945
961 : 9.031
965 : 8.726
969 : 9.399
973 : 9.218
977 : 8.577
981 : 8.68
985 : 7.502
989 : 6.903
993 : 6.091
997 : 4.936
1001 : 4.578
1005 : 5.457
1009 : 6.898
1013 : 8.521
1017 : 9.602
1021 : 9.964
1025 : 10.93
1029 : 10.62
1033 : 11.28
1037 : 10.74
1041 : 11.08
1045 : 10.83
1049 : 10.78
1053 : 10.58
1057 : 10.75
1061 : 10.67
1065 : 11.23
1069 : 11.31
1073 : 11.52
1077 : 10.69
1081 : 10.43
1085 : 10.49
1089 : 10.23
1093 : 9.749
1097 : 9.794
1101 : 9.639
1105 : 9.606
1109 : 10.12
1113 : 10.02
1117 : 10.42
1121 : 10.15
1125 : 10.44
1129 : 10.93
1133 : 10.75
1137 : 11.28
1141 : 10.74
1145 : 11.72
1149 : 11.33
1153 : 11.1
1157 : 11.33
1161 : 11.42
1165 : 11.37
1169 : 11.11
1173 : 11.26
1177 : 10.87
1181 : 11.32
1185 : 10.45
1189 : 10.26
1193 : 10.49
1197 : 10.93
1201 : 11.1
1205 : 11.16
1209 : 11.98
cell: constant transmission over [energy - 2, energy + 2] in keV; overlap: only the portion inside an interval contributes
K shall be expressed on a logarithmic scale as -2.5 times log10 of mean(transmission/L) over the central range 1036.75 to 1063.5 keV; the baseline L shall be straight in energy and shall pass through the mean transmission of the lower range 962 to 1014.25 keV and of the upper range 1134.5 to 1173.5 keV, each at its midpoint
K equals -0.22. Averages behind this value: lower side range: 7.36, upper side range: 11.3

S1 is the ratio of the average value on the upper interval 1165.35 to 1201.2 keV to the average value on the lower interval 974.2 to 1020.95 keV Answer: 1.51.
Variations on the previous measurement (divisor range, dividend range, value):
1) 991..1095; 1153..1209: 1.15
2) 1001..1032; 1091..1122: 1.15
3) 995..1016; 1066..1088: 1.74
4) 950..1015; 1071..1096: 1.37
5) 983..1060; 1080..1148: 1.17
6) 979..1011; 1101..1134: 1.61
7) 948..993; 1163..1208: 1.29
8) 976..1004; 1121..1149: 1.65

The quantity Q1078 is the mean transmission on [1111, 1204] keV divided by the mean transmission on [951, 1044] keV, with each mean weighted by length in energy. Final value 1.27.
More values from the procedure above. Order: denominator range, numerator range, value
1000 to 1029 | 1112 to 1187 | 1.32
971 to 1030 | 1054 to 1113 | 1.33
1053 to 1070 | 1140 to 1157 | 1.03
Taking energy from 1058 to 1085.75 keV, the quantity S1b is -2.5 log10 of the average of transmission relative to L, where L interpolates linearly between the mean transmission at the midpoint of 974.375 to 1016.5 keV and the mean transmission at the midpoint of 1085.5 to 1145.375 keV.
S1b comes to -0.198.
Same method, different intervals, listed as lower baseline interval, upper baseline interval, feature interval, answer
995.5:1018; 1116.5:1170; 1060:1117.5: -0.133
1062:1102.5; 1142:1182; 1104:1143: 0.045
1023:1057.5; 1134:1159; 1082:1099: 0.097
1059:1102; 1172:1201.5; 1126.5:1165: -0.047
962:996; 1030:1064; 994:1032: 0.196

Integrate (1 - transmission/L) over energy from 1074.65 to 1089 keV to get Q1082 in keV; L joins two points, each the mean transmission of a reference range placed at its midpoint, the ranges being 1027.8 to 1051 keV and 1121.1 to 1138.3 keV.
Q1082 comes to 0.4 keV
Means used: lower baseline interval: 10.9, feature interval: 10.5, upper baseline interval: 10.8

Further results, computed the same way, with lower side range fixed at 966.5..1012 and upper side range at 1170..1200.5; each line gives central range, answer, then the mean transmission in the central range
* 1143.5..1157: -1.6 keV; 11.4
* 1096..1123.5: -1.7 keV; 9.98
